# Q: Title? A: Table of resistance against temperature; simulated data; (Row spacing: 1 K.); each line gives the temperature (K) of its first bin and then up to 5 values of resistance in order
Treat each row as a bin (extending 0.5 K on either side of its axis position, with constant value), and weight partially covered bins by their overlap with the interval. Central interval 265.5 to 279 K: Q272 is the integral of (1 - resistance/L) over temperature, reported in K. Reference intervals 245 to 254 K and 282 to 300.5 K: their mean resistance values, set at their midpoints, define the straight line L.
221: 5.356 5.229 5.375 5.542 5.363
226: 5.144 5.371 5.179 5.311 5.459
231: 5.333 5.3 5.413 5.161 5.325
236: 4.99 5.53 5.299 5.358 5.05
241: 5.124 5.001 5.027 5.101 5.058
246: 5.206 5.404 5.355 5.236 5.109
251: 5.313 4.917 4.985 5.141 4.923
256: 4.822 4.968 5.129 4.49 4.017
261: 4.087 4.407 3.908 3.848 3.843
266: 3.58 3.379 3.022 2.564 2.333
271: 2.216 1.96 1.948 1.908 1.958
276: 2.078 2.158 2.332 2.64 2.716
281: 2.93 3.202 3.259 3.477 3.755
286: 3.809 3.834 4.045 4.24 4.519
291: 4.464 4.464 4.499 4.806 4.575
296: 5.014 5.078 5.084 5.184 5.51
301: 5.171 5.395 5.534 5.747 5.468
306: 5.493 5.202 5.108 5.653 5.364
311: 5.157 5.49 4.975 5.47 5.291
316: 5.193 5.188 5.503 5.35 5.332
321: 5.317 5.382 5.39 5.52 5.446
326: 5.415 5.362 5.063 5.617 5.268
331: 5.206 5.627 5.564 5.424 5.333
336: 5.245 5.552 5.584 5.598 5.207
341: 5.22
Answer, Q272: 6.6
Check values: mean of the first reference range 5.18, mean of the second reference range 4.39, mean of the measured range 2.43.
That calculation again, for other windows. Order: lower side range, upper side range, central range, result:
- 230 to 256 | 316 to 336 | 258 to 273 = 5.2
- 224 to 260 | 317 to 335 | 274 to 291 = 6.7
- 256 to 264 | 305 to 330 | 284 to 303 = 1.3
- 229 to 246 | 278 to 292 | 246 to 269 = 0.2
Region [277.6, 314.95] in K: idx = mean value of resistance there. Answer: 4.57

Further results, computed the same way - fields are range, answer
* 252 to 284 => 3.4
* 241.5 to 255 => 5.13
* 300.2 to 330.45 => 5.36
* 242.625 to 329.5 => 4.46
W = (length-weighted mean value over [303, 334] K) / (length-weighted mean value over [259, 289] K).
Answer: 1.72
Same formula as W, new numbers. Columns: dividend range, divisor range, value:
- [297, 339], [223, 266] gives 1.07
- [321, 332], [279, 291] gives 1.49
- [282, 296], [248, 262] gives 0.85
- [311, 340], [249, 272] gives 1.31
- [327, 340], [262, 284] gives 1.93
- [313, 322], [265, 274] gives 2.00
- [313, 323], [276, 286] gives 1.81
